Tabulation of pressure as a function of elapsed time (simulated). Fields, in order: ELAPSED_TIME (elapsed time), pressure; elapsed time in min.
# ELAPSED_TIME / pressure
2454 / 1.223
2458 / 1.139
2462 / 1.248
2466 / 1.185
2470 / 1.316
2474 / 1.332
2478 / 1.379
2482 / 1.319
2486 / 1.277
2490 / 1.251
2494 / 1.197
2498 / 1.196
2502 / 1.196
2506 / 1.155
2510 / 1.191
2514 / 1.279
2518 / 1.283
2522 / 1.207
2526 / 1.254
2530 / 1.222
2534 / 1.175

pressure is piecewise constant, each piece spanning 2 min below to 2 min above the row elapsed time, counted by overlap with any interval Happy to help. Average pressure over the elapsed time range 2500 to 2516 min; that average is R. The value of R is 1.21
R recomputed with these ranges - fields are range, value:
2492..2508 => 1.19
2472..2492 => 1.31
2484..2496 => 1.24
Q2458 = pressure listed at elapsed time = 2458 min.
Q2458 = 1.139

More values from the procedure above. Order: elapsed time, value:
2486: 1.277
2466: 1.185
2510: 1.191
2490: 1.251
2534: 1.175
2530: 1.222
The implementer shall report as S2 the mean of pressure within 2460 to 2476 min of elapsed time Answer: 1.27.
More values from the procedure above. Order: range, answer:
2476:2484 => 1.35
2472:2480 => 1.36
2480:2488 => 1.3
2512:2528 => 1.26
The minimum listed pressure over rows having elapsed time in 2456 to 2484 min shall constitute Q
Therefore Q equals 1.139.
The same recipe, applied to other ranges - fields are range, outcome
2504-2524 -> 1.155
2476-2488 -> 1.277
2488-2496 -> 1.197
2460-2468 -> 1.185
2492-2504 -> 1.196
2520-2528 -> 1.207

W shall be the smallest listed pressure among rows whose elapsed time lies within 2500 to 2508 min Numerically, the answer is 1.155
